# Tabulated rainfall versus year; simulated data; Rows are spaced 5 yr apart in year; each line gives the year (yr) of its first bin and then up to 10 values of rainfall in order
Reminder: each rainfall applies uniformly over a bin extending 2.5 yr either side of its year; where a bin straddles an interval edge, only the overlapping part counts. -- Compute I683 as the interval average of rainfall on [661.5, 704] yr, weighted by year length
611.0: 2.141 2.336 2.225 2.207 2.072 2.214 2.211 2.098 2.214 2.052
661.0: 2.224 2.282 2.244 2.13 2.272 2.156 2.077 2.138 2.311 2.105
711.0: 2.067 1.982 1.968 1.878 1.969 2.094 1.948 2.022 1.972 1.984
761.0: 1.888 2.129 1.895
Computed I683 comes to 2.2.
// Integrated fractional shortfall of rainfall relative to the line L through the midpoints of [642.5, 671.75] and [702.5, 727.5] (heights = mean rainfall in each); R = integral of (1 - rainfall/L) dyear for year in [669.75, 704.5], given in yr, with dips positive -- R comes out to -1.47 yr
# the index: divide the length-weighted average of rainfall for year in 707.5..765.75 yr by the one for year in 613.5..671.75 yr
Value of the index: 0.90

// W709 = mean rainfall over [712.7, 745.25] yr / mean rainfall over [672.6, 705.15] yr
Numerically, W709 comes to 0.91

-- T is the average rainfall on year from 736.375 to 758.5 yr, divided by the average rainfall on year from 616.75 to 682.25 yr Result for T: 0.91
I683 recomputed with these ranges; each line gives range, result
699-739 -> 2.04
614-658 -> 2.18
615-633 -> 2.2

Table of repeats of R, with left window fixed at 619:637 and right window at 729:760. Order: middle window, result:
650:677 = -0.9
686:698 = -0.2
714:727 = 0.5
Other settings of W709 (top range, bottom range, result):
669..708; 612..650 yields 0.99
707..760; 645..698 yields 0.91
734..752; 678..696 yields 0.93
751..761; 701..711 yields 0.91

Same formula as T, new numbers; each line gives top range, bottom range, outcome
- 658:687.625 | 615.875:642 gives 1.01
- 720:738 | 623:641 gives 0.91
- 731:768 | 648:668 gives 0.91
